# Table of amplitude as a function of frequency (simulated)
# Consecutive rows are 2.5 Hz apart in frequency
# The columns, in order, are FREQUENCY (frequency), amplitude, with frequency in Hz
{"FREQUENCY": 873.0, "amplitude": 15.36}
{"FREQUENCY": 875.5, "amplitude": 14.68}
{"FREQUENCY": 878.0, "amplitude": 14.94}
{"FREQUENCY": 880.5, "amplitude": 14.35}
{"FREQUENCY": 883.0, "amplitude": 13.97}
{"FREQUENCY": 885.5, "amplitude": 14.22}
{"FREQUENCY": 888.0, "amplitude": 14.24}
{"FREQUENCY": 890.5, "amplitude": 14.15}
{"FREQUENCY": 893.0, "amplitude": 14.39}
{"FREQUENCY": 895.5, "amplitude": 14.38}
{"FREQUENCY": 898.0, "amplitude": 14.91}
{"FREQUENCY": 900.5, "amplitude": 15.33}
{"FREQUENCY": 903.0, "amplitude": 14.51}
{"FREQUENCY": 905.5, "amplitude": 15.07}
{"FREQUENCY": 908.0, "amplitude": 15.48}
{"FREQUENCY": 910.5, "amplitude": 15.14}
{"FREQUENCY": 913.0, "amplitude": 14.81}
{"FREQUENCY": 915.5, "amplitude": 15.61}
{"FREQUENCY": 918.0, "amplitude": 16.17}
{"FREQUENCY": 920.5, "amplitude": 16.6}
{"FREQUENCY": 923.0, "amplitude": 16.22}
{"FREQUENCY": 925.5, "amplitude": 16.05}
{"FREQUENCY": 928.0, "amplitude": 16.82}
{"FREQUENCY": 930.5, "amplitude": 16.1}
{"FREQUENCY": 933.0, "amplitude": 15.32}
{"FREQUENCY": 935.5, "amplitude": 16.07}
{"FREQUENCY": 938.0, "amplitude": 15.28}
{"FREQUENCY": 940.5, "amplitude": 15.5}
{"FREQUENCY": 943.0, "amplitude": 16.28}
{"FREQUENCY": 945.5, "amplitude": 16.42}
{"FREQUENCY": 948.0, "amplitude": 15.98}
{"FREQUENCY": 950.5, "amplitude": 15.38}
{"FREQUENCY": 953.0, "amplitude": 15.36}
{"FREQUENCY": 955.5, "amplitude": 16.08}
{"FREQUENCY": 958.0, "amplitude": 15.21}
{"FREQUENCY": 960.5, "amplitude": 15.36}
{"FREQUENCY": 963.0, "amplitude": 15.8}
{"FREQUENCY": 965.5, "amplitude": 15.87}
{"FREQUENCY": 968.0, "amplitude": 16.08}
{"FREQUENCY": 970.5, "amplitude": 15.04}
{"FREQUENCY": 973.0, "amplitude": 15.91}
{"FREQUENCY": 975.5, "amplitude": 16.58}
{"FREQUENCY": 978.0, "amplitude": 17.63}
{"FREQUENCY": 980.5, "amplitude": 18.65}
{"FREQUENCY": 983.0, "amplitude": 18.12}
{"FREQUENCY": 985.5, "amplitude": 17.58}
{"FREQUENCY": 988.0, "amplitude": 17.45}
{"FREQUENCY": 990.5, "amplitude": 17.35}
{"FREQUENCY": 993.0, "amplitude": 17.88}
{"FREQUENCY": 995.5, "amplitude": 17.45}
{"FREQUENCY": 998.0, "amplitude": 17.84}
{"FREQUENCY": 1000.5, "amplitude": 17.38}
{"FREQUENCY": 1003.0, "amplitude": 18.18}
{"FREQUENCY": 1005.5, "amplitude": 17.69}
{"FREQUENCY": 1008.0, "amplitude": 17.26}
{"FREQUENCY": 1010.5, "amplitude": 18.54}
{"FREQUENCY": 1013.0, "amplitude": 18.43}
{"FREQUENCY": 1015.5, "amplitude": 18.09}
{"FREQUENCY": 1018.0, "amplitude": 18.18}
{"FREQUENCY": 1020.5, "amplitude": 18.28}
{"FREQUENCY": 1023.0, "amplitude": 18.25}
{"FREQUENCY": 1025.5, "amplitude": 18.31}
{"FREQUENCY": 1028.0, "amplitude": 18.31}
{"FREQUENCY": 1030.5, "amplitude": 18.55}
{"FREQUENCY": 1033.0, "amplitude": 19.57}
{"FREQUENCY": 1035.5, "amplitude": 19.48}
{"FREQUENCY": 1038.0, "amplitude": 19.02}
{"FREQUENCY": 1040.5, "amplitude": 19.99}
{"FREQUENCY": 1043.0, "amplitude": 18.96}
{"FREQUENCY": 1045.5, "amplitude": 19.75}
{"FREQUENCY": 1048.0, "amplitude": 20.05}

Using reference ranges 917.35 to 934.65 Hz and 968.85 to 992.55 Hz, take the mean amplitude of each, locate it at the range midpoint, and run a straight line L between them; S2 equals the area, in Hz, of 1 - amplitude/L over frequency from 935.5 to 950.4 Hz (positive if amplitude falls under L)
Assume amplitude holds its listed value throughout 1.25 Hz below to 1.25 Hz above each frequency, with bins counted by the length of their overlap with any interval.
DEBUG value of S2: 0.6 Hz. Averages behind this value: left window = 16.2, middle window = 15.9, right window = 17.2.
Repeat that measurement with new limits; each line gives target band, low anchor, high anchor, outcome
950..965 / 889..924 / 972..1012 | 0.97 Hz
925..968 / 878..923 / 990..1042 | 1.18 Hz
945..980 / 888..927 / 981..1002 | 1.82 Hz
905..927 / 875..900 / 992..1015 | -0.62 Hz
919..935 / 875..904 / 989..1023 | -0.60 Hz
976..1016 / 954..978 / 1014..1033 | -1.54 Hz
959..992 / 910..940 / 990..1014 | 0.82 Hz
